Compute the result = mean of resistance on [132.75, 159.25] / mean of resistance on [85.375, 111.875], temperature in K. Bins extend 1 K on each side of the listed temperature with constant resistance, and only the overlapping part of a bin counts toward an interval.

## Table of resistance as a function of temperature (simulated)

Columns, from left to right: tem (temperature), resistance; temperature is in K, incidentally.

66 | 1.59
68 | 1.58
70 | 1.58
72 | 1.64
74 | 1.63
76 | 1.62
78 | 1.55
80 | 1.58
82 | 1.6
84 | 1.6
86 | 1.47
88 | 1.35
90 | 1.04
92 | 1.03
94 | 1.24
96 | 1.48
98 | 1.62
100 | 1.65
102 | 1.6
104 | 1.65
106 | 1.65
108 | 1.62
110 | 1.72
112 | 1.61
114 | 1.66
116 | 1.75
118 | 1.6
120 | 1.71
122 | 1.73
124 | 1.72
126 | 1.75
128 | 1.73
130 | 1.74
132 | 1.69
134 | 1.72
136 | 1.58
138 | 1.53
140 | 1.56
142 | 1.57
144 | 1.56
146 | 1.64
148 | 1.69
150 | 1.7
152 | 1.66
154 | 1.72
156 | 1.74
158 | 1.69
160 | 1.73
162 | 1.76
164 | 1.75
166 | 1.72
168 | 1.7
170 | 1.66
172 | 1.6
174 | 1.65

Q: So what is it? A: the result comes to 1.1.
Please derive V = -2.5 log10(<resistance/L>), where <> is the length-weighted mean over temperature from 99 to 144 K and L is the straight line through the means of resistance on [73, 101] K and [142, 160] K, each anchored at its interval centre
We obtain -0.057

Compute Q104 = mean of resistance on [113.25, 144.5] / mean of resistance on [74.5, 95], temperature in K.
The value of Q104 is 1.2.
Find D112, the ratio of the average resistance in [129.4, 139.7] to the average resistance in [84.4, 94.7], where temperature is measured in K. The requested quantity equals 1.3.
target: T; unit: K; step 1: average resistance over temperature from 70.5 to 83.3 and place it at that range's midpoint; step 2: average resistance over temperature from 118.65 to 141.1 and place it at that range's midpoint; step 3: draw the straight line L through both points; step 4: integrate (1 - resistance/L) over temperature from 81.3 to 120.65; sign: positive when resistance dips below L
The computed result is 2.6 K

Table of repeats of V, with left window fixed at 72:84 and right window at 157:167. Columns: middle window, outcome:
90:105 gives 0.14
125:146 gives 0.03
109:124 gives -0.02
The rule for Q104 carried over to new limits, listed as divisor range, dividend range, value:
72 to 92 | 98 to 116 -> 1.12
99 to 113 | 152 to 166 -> 1.05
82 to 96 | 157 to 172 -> 1.29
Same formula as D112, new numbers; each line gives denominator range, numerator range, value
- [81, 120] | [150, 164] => 1.12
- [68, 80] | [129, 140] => 1.03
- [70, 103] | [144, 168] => 1.15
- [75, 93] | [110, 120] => 1.17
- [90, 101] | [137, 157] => 1.19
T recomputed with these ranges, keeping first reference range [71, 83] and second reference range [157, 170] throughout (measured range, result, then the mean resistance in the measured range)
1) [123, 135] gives -0.4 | 1.72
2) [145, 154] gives 0.1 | 1.68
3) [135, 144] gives 0.7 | 1.56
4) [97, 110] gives 0.0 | 1.64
